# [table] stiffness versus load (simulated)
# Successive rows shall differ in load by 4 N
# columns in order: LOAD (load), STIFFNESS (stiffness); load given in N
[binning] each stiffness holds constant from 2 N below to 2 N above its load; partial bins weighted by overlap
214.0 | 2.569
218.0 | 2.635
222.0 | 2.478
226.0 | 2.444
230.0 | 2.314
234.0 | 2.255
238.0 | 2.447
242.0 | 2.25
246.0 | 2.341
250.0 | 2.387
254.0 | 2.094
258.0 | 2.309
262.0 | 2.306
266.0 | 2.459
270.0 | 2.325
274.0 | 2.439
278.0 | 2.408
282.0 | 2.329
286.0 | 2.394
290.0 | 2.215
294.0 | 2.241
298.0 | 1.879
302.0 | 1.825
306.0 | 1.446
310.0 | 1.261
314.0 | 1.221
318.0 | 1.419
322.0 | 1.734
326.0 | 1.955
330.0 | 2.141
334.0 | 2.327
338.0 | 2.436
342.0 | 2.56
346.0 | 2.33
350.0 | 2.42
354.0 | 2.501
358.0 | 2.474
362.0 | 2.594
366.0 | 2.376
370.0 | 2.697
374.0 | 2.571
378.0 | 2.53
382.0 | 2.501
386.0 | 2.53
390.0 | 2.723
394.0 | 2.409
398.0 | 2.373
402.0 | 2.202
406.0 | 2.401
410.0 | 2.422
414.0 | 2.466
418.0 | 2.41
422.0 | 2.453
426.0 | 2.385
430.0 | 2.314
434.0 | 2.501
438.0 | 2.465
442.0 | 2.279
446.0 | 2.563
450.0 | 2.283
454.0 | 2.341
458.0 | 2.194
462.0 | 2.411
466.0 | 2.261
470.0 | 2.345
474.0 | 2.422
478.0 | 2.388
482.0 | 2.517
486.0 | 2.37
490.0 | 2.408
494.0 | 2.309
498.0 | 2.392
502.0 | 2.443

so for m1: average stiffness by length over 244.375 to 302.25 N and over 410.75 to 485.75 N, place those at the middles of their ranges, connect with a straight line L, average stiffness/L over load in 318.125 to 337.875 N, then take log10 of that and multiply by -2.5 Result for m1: 0.15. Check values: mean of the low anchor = 2.28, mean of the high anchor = 2.39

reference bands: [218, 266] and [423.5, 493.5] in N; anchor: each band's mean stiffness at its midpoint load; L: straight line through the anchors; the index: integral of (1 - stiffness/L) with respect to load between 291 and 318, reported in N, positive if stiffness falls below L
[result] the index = 8.1 N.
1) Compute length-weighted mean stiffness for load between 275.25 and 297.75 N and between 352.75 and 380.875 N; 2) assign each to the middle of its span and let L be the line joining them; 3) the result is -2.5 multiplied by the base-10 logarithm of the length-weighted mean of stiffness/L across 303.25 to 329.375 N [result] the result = 0.468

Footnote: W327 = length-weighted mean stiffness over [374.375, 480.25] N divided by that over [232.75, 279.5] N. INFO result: 1.03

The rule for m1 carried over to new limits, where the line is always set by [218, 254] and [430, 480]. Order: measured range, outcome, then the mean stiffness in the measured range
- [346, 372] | -0.06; 2.5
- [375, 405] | -0.05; 2.47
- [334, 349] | -0.03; 2.43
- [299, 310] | 0.43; 1.59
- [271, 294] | 0.01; 2.35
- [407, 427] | -0.03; 2.43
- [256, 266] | 0.01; 2.34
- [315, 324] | 0.47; 1.54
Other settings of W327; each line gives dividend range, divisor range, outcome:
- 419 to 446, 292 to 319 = 1.49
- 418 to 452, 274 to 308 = 1.14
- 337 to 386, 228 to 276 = 1.08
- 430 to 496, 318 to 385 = 1.01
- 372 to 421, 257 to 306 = 1.11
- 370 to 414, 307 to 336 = 1.45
